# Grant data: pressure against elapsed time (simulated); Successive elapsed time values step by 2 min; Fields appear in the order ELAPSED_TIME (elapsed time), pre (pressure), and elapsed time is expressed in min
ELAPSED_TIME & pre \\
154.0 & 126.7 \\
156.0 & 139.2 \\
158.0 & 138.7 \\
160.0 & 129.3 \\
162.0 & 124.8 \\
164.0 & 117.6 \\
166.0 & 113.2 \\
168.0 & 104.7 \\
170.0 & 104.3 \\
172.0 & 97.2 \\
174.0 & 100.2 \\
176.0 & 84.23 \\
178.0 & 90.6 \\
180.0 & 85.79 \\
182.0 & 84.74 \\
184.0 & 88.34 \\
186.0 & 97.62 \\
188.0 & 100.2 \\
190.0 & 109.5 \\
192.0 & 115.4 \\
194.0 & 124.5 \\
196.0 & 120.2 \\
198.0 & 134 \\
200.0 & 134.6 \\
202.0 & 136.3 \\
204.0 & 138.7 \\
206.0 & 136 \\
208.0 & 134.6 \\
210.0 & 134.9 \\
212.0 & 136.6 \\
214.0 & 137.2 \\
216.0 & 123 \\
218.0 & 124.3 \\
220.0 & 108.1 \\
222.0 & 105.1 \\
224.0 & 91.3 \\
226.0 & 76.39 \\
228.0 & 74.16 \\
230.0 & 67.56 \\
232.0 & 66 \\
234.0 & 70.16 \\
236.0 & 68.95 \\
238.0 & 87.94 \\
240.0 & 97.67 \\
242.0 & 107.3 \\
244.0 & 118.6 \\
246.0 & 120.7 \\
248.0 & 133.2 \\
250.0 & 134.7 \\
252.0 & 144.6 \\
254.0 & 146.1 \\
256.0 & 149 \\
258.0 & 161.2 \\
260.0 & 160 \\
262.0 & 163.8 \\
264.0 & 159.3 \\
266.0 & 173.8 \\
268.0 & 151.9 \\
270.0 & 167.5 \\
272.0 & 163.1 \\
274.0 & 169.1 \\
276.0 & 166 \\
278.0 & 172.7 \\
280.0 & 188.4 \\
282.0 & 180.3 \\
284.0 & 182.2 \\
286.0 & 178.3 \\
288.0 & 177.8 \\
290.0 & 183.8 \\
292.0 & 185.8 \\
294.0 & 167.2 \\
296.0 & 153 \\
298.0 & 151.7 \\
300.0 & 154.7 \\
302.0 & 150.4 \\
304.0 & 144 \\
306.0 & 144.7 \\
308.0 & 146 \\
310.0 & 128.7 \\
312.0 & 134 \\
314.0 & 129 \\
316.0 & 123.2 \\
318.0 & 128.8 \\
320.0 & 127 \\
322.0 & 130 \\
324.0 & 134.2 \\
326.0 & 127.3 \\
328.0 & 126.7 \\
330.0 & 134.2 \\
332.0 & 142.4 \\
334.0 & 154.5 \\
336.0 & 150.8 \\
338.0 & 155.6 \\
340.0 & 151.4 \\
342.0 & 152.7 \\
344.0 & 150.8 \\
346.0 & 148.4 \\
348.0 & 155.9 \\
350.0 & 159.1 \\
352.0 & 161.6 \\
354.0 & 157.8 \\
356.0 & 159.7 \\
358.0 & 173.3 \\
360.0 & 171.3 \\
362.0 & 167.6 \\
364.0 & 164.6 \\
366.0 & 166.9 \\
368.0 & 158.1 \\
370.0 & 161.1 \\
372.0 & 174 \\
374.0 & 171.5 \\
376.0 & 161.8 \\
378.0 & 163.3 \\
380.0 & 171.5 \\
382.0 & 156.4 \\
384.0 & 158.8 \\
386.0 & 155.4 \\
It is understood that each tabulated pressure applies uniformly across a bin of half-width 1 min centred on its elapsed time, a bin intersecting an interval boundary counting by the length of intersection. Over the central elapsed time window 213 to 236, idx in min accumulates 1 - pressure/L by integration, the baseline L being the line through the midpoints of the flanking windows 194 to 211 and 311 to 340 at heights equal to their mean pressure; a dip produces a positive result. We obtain 6.9 min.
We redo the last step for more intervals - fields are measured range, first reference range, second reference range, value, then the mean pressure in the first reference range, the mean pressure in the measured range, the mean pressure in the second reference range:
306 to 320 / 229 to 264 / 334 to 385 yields 1.1 min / 119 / 132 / 161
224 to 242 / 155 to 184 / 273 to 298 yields 8.2 min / 107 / 78.7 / 174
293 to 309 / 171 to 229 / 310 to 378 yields -1.5 min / 111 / 151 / 150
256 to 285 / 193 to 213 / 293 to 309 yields -4.4 min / 133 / 168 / 151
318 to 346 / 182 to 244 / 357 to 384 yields 2.0 min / 108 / 141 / 166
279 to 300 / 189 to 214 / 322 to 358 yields -4.8 min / 130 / 174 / 149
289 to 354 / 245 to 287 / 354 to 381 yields 6.7 min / 160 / 147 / 166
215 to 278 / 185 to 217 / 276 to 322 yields 7.1 min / 126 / 125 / 156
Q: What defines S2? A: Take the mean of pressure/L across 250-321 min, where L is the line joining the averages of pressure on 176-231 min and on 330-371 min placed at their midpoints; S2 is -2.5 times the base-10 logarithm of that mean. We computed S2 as -0.153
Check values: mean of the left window 111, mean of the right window 158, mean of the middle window 157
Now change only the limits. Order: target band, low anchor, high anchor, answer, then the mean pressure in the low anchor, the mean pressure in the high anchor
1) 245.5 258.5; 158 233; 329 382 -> -0.11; 110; 159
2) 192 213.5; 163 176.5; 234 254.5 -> -0.22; 104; 113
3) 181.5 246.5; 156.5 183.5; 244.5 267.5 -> 0.17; 106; 149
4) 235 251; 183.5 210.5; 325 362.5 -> 0.21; 122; 152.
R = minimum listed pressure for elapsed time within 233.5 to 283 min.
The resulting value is 68.95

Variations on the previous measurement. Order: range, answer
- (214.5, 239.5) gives 66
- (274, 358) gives 123.2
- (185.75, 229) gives 74.16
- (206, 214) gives 134.6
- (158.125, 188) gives 84.23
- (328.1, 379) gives 134.2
